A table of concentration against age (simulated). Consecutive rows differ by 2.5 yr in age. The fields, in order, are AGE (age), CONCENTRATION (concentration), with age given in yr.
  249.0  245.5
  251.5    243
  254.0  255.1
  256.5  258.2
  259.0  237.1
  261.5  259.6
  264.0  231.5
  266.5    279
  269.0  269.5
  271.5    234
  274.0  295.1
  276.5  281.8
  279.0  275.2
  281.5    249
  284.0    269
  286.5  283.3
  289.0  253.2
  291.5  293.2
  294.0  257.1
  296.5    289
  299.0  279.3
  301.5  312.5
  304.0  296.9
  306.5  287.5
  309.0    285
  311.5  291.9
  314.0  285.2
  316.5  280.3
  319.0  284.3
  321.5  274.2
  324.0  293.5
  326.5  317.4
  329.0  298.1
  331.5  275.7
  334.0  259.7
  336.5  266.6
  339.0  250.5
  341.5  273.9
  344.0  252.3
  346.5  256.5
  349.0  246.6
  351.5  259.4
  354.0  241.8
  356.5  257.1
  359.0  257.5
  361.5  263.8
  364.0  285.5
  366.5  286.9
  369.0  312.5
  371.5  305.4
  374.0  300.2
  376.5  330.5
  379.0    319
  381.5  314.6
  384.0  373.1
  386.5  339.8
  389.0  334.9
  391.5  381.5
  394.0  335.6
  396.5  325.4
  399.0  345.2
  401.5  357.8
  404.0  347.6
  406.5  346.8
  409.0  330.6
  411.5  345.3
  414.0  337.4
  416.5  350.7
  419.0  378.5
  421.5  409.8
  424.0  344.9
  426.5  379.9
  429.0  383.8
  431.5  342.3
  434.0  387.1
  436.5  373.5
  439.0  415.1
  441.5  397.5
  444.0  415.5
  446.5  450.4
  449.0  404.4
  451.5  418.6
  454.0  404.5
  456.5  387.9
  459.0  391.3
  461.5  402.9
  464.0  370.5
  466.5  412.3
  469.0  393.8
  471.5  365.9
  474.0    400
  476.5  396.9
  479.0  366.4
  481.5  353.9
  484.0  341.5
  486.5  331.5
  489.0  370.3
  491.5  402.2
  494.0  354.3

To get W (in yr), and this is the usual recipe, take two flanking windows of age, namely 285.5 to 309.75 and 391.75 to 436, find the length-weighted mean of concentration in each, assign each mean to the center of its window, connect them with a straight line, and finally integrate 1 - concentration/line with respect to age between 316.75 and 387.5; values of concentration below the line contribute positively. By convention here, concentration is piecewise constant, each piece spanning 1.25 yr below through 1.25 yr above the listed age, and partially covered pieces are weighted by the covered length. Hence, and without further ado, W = 7.3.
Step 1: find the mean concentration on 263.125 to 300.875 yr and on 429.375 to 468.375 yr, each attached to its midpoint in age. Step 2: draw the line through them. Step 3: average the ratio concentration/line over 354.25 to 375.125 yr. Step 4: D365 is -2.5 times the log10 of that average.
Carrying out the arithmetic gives 0.18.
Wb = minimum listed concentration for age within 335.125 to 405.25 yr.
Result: 241.8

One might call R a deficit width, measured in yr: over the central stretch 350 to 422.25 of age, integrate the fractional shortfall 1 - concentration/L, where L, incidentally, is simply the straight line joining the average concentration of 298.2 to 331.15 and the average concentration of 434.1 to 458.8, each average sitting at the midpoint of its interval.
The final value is 6.5 yr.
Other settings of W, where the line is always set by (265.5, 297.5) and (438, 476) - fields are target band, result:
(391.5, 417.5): 1.3 yr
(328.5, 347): 2.8 yr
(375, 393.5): 0.4 yr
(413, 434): 0.5 yr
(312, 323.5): 0.6 yr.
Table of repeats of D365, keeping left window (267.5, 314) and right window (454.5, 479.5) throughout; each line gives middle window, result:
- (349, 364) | 0.24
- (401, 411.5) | 0.02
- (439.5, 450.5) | -0.11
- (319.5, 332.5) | 0.03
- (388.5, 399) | -0.01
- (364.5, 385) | 0.05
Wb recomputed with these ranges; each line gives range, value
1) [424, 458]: 342.3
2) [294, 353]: 246.6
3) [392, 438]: 325.4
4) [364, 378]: 285.5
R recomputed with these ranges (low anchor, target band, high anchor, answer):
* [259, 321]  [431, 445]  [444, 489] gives -0.78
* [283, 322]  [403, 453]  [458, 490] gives -3.75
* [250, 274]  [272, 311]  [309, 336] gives -1.51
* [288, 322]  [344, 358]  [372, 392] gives 2.74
